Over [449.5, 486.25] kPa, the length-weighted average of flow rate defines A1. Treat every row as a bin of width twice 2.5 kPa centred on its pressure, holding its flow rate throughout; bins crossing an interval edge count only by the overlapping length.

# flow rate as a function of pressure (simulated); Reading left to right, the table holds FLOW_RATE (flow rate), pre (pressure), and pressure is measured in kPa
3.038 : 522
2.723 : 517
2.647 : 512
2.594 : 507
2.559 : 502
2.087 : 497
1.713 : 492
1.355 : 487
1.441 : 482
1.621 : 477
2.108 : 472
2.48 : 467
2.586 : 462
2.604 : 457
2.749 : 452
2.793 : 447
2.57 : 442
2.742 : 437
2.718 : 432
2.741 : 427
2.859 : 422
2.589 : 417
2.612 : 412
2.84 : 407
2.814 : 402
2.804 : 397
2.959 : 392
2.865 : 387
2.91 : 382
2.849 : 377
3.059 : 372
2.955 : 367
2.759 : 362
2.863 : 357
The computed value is 2.19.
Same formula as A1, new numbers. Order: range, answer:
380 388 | 2.89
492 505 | 2.22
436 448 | 2.69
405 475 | 2.63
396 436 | 2.74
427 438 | 2.73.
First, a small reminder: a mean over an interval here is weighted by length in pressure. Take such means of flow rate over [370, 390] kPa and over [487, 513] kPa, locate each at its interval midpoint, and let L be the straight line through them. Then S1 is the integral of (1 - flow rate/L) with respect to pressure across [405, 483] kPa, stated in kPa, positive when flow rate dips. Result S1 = 0.8 kPa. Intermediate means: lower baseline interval 2.92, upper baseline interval 2.21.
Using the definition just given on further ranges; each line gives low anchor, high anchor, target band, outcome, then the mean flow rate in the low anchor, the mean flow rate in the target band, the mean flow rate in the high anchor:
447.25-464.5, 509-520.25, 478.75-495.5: 7.1 kPa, 2.67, 1.54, 2.7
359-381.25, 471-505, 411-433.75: -2.6 kPa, 2.9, 2.71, 1.84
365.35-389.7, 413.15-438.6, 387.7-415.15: 0.2 kPa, 2.93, 2.8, 2.72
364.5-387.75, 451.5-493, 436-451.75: -2.7 kPa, 2.93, 2.7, 2.05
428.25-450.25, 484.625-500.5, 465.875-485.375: 2.2 kPa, 2.71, 1.85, 1.77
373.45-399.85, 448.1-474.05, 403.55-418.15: 0.4 kPa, 2.88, 2.7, 2.53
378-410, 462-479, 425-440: -1.3 kPa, 2.86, 2.73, 2.16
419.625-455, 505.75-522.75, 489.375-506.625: 3.5 kPa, 2.74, 2.17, 2.73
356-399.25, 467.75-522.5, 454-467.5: -1.2 kPa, 2.89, 2.58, 2.15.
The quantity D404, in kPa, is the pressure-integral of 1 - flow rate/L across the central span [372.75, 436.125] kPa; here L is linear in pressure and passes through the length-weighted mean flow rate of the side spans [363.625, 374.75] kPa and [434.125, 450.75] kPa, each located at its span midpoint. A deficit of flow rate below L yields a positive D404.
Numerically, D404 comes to 1.1 kPa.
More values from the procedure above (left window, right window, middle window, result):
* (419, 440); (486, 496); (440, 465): -3.5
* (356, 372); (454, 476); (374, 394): -0.8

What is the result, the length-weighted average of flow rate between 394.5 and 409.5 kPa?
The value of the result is 2.82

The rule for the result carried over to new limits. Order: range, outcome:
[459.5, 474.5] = 2.39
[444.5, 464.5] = 2.68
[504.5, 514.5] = 2.62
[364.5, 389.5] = 2.93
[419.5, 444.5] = 2.73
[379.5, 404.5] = 2.87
